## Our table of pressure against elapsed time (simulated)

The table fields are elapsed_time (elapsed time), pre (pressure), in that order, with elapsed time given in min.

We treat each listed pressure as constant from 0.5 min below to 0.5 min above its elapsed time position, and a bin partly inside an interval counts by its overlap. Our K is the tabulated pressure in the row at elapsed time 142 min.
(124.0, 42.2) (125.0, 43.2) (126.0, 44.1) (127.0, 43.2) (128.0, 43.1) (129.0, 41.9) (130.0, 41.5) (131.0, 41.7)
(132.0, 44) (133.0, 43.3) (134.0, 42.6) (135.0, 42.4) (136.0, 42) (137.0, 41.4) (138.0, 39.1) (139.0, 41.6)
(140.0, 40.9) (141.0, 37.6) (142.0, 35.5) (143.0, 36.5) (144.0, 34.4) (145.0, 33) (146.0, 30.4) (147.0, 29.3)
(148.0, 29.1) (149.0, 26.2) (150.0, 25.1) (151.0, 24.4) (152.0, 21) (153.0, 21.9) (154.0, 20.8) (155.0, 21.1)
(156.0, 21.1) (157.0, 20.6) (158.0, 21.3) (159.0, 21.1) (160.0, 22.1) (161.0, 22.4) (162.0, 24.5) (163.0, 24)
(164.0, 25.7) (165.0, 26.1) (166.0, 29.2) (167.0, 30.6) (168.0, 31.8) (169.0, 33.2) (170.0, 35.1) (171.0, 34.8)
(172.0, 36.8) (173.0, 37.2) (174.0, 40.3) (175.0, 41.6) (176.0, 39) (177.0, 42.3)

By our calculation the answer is 35.5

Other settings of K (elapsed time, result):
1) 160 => 22.1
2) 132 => 44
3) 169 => 33.2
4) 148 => 29.1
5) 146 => 30.4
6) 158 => 21.3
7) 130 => 41.5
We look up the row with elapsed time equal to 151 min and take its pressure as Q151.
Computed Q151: 24.4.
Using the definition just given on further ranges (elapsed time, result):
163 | 24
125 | 43.2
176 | 39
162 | 24.5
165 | 26.1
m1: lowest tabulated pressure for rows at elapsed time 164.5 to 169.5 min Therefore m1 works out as 26.1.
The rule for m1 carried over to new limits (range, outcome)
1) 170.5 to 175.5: 34.8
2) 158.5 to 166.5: 21.1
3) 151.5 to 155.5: 20.8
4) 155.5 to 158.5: 20.6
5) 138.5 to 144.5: 34.4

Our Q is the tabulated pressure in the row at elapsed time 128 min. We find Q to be 43.1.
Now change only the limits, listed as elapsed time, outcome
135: 42.4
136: 42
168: 31.8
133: 43.3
